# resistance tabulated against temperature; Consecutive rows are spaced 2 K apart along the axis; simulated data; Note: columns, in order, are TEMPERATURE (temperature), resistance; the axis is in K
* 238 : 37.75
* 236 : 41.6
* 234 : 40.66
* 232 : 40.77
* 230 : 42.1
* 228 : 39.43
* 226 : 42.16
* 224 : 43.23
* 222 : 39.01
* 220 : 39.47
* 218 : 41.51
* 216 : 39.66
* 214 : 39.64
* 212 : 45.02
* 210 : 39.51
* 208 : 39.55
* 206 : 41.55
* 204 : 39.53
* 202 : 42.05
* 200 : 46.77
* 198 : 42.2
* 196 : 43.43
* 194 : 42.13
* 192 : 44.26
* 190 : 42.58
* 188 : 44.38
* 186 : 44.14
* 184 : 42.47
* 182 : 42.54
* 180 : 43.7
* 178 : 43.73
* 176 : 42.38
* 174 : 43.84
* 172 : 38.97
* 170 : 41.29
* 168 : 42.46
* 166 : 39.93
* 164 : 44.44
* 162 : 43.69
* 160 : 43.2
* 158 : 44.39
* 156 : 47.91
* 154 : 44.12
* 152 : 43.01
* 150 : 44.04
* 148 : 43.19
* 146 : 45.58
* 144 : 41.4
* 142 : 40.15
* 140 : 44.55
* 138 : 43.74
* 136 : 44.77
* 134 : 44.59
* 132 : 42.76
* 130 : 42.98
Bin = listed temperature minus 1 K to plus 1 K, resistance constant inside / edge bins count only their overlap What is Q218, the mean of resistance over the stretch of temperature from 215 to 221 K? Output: 40.2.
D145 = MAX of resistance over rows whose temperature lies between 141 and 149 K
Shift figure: 45.58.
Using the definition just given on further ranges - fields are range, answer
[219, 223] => 39.47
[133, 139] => 44.77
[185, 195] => 44.38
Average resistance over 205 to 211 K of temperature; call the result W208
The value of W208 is 40.2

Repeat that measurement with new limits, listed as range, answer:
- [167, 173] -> 40.9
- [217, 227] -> 41.1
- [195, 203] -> 43.6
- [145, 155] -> 44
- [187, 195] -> 43.3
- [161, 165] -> 44.1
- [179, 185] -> 42.9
